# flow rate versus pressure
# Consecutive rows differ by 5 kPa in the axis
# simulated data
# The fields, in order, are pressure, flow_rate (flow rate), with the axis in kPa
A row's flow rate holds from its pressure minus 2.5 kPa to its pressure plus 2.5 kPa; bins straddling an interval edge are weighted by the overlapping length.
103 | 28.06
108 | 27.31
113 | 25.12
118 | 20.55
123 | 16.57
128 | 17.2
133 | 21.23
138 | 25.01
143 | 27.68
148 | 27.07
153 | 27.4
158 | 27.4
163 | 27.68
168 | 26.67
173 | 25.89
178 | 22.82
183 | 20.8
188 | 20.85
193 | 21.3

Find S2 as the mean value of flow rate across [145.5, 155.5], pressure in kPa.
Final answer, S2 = 27.2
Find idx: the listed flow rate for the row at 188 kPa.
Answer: 20.85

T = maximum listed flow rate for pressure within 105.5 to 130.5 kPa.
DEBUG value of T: 27.31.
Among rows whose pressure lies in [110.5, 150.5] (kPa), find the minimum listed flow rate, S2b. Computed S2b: 16.57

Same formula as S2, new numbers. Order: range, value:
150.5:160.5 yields 27.4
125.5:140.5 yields 21.1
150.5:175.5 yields 27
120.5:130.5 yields 16.9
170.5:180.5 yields 24.4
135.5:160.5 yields 26.9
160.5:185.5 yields 24.8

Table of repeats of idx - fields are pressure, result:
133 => 21.23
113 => 25.12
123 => 16.57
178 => 22.82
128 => 17.2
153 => 27.4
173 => 25.89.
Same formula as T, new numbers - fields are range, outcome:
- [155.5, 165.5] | 27.68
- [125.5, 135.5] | 21.23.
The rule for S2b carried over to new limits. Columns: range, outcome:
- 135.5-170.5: 25.01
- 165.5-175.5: 25.89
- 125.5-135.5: 17.2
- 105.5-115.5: 25.12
